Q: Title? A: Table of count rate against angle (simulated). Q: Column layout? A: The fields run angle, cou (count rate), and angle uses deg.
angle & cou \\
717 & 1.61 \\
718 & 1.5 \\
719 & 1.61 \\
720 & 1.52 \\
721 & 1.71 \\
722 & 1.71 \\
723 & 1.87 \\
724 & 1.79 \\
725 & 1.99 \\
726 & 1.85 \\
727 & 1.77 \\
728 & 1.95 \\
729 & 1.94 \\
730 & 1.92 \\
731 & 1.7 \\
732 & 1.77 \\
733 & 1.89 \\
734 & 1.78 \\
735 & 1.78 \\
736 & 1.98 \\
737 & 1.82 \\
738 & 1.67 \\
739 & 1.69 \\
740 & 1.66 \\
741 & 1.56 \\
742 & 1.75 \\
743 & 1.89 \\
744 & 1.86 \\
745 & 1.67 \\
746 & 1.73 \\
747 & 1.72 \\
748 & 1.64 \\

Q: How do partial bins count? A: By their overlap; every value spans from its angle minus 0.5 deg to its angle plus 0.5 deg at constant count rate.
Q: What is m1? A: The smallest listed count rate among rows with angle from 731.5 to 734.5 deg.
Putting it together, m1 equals 1.77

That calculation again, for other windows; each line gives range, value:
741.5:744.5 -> 1.75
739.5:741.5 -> 1.56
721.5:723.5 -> 1.71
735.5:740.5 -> 1.66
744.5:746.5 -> 1.67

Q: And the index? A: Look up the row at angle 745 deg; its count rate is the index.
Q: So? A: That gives 1.67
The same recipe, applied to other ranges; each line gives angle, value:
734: 1.78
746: 1.73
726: 1.85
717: 1.61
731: 1.7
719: 1.61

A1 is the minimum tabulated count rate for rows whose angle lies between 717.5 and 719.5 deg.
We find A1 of 1.5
